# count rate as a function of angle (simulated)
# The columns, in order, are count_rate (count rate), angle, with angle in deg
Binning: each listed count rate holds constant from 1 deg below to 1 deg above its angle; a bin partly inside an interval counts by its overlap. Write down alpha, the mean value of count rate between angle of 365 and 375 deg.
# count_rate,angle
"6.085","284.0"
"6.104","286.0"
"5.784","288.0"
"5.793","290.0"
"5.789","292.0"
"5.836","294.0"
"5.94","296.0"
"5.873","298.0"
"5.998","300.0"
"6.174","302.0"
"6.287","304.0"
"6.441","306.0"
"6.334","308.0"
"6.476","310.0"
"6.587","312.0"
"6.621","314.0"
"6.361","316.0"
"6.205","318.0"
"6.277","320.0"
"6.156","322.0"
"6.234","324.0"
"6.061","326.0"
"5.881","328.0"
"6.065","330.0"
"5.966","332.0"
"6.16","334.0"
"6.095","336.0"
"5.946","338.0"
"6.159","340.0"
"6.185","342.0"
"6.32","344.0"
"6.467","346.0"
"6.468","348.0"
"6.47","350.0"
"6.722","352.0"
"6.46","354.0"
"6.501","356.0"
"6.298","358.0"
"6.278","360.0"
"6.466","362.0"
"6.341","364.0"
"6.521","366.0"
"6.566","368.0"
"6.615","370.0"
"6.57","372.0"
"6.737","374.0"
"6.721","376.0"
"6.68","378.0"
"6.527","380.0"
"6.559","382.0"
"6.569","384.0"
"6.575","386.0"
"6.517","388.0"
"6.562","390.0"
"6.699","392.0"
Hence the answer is 6.6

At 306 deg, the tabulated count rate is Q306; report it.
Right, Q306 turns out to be 6.441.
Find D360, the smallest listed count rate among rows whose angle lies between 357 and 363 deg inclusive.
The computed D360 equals 6.278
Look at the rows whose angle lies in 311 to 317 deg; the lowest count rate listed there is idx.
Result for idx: 6.361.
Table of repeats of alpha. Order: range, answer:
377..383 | 6.59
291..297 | 5.86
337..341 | 6.05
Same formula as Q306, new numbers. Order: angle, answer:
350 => 6.47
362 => 6.466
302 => 6.174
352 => 6.722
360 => 6.278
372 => 6.57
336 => 6.095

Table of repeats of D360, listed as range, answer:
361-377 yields 6.341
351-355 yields 6.46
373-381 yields 6.527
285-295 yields 5.784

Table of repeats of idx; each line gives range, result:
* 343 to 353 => 6.32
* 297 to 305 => 5.873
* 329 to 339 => 5.946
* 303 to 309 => 6.287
